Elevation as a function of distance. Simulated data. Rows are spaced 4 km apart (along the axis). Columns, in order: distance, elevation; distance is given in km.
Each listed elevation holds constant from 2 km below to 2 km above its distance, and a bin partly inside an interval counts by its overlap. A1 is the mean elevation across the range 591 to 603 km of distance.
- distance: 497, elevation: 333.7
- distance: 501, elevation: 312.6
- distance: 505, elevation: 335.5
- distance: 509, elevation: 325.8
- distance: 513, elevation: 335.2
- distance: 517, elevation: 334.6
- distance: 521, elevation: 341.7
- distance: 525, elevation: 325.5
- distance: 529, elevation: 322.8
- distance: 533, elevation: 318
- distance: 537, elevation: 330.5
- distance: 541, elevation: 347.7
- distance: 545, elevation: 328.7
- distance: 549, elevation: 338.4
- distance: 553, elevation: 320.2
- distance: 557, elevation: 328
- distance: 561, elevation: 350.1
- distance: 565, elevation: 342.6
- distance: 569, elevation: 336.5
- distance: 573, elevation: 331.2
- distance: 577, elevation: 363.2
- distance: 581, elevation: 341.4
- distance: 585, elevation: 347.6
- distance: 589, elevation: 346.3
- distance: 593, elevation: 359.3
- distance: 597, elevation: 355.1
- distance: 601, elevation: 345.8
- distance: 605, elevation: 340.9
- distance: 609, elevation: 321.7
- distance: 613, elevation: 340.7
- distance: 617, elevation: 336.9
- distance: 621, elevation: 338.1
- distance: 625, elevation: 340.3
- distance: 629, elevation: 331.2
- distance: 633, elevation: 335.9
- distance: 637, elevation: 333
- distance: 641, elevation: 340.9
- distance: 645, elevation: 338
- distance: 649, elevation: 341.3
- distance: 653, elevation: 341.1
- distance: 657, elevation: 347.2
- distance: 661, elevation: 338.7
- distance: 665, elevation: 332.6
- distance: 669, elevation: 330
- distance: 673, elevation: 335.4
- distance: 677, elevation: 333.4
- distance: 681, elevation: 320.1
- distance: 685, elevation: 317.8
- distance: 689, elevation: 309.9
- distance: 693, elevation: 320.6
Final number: 353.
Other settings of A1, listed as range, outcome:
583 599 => 352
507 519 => 332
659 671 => 334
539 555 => 334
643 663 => 341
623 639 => 335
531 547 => 331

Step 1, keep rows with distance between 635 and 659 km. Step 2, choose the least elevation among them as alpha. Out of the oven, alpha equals 333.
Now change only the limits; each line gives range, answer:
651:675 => 330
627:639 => 331.2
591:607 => 340.9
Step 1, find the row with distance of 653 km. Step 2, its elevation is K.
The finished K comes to 341.1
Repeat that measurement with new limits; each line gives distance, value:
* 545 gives 328.7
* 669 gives 330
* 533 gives 318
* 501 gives 312.6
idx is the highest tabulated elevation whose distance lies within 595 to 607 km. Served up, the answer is 355.1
